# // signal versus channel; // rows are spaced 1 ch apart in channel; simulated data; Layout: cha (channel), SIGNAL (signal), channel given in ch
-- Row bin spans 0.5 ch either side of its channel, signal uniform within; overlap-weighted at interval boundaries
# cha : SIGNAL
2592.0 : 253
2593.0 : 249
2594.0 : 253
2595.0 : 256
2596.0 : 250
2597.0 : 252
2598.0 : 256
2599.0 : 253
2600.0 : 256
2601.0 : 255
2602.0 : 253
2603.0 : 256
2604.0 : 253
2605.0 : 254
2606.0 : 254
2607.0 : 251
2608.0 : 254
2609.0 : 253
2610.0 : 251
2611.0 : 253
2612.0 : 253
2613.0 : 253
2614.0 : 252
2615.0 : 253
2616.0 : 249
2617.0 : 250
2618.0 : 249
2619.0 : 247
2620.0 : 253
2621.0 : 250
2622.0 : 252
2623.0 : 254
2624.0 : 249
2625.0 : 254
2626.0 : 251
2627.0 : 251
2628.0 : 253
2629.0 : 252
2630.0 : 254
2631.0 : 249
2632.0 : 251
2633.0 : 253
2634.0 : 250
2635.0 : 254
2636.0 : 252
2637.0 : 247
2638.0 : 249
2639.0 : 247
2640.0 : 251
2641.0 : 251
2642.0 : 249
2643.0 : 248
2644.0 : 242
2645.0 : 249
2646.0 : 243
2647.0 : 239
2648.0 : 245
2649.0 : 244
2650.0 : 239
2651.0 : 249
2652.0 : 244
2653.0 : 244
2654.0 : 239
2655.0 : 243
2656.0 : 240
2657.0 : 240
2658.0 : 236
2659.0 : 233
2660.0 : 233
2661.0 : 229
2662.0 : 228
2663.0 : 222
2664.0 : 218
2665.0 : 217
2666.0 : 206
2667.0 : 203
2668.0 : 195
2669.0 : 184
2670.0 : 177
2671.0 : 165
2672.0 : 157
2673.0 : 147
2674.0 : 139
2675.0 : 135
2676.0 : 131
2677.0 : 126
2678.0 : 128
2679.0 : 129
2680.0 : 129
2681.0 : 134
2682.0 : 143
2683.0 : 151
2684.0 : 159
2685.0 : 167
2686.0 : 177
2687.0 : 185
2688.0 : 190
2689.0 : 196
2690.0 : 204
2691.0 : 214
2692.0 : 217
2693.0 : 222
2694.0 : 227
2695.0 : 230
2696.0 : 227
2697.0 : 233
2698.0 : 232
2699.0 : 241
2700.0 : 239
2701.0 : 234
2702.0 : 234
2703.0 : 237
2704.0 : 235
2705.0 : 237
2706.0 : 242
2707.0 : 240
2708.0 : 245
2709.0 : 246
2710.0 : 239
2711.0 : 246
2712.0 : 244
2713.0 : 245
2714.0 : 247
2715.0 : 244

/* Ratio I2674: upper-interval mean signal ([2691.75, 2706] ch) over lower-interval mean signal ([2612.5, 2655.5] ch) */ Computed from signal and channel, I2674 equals 0.9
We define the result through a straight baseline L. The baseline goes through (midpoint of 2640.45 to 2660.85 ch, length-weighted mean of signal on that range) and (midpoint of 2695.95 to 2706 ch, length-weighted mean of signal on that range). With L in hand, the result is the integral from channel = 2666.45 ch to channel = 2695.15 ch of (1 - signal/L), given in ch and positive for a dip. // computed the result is 8.17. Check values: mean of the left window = 242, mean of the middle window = 170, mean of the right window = 236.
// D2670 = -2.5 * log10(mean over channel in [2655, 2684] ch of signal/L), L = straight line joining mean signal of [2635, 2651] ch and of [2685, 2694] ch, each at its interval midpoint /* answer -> 0.21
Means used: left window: 247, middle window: 182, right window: 200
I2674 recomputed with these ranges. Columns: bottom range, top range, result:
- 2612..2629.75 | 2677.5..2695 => 0.70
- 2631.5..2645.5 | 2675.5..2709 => 0.80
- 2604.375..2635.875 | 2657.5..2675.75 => 0.77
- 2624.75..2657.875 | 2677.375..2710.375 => 0.83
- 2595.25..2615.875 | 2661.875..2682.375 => 0.66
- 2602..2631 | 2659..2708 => 0.78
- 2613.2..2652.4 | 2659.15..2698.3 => 0.74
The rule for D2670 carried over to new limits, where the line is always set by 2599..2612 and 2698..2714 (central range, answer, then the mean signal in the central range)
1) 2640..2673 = 0.10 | 226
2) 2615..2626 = 0.00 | 251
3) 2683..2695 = 0.23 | 196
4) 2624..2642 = 0.00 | 251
